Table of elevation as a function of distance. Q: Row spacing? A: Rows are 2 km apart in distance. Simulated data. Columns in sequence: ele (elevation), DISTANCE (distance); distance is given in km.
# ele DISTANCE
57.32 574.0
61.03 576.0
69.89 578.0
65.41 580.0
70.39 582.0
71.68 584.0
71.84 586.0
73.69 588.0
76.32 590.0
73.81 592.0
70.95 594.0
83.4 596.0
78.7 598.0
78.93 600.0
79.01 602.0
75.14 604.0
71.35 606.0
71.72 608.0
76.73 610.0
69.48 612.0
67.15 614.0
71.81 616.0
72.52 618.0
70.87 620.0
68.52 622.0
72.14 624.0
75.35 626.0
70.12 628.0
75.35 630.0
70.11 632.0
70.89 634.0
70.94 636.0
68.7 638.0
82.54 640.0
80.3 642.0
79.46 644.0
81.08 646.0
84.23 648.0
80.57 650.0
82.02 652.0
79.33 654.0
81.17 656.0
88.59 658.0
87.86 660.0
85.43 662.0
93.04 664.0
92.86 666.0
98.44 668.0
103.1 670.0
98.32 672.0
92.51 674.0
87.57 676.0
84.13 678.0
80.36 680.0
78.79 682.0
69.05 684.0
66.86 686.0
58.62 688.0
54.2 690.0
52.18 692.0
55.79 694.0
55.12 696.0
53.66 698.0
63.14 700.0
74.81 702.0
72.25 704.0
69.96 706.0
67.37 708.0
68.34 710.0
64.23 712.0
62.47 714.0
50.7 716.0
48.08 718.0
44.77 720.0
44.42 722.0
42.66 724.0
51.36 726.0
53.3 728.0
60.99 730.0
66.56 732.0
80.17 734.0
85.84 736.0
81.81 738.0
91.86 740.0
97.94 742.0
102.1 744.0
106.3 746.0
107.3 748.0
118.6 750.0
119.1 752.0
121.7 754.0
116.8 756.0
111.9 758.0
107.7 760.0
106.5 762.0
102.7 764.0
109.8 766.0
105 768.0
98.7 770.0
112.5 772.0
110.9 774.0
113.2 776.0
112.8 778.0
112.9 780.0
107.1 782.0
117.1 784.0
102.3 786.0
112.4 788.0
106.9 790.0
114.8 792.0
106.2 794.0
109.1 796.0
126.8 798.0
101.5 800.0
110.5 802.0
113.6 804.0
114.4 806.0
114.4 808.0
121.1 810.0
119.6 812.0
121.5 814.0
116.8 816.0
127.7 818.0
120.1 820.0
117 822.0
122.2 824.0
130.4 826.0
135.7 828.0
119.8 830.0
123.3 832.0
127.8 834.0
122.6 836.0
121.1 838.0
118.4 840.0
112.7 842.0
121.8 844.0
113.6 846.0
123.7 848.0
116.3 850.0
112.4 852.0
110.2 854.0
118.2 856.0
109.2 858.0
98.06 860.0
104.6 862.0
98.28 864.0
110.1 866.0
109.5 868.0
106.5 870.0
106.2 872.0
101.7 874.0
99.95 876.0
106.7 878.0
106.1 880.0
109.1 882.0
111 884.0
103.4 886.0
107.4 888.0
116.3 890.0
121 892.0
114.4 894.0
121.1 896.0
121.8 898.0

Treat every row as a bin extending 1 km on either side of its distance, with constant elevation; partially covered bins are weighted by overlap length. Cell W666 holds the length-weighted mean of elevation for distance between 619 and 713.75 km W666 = 75.6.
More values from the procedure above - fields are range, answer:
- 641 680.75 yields 87.1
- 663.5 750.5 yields 73.5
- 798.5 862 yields 118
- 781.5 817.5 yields 113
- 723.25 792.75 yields 99.3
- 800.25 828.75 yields 120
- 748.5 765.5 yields 113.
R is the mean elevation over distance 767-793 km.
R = 110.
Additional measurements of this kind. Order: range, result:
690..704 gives 59.7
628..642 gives 73.4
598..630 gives 73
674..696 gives 69.2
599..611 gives 75.5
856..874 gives 106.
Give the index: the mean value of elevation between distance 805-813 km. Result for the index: 117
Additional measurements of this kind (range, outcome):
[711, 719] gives 56.4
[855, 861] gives 108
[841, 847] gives 116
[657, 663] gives 87.3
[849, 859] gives 113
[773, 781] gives 112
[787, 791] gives 110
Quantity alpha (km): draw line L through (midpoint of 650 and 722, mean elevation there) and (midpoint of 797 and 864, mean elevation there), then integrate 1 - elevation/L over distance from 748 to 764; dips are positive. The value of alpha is -3.2 km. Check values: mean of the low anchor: 73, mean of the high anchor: 117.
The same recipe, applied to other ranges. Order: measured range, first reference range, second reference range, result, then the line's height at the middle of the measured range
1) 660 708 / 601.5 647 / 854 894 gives 3.30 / 81.7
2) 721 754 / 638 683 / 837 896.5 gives 4.33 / 95.3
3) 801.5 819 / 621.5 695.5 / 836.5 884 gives -2.65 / 102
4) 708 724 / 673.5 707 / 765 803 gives 4.97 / 79.8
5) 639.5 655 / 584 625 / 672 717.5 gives -2.24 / 70.9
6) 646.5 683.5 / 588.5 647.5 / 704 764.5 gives -4.85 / 77.2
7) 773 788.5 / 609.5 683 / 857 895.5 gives -2.39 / 96.2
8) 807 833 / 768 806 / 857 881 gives -3.40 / 108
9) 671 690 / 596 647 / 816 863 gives 1.71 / 86.2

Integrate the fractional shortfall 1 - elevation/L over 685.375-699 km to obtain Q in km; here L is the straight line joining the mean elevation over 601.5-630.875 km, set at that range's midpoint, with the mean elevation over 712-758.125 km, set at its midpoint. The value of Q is 3.7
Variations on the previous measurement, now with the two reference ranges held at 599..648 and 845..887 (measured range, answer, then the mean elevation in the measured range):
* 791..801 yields -1.35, 112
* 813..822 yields -1.74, 121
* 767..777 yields -1.37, 108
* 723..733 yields 3.81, 55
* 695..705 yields 2.48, 63.8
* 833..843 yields -1.55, 121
